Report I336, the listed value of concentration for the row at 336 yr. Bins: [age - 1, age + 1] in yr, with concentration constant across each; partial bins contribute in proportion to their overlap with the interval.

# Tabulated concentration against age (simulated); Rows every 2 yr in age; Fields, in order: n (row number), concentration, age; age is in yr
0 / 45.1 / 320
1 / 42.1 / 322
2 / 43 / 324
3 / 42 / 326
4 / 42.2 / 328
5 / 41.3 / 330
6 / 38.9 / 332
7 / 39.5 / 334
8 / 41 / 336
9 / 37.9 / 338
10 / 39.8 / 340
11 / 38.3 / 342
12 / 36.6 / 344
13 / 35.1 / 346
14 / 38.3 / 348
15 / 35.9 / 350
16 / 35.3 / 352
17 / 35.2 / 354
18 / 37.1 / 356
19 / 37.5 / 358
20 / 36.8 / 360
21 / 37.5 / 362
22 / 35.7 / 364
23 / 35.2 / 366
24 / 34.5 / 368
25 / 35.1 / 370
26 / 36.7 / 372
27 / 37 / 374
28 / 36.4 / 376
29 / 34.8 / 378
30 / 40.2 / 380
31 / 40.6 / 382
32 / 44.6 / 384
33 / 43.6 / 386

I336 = 41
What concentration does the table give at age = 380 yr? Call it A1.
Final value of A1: 40.2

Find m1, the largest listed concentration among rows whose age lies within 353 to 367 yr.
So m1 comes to 37.5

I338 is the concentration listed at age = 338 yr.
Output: 37.9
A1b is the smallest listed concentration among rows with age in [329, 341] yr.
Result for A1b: 37.9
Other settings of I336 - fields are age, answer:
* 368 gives 34.5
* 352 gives 35.3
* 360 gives 36.8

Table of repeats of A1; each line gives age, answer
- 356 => 37.1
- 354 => 35.2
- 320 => 45.1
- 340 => 39.8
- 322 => 42.1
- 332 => 38.9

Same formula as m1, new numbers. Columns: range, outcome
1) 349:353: 35.9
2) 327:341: 42.2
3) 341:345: 38.3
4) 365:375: 37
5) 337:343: 39.8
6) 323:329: 43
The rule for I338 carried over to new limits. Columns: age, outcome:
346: 35.1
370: 35.1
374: 37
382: 40.6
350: 35.9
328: 42.2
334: 39.5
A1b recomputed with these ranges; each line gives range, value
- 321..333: 38.9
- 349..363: 35.2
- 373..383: 34.8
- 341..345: 36.6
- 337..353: 35.1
